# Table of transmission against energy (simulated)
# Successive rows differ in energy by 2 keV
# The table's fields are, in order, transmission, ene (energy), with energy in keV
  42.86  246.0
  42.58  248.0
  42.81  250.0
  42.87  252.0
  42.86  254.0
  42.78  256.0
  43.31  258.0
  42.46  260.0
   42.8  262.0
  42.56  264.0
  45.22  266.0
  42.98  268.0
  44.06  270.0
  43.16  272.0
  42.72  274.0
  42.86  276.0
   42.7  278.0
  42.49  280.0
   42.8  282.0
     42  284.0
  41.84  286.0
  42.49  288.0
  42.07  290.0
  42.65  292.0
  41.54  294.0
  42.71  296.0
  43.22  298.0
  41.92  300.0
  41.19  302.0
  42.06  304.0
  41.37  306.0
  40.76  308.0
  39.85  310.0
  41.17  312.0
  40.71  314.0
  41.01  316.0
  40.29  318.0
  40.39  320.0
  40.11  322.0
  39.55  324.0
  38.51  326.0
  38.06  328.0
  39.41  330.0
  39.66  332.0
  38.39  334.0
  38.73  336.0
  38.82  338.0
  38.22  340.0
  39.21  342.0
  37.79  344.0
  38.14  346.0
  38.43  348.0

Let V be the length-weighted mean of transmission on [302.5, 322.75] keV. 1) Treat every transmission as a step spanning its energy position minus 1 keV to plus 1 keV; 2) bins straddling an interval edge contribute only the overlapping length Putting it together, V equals 40.8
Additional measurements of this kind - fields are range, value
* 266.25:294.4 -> 42.7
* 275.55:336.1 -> 41.1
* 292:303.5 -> 42.2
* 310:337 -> 39.7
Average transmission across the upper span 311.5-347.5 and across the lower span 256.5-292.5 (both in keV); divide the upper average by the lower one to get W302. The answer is 0.92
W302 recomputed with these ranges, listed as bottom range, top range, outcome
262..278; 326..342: 0.90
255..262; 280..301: 0.99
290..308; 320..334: 0.93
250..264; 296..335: 0.94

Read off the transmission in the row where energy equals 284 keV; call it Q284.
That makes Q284 42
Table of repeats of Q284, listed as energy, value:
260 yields 42.46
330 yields 39.41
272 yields 43.16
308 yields 40.76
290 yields 42.07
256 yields 42.78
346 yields 38.14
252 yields 42.87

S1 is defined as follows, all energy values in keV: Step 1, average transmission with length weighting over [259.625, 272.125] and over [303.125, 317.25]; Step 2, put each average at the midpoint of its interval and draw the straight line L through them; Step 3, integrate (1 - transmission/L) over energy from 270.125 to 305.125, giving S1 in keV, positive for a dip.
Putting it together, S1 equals -0.19 keV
